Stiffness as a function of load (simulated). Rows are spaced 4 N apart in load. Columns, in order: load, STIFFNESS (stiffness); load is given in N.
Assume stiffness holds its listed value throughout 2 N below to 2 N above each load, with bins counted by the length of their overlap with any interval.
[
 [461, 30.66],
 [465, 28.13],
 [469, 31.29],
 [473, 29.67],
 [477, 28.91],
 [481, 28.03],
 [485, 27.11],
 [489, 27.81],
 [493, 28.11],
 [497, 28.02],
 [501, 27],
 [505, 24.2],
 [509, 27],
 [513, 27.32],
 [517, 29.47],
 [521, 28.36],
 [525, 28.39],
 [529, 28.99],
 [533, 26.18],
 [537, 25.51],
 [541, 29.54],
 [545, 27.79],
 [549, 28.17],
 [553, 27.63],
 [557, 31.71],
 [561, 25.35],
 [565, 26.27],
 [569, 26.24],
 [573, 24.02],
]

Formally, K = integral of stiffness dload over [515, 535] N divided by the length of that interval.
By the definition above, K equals 28.3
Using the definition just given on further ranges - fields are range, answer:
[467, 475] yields 30.5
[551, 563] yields 28.2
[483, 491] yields 27.5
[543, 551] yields 28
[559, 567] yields 25.8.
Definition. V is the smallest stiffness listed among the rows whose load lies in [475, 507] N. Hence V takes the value 24.2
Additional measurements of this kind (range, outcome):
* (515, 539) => 25.51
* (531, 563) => 25.35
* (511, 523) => 27.32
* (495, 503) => 27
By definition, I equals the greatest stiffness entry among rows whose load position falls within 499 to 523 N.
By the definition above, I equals 29.47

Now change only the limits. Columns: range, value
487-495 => 28.11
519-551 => 29.54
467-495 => 31.29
